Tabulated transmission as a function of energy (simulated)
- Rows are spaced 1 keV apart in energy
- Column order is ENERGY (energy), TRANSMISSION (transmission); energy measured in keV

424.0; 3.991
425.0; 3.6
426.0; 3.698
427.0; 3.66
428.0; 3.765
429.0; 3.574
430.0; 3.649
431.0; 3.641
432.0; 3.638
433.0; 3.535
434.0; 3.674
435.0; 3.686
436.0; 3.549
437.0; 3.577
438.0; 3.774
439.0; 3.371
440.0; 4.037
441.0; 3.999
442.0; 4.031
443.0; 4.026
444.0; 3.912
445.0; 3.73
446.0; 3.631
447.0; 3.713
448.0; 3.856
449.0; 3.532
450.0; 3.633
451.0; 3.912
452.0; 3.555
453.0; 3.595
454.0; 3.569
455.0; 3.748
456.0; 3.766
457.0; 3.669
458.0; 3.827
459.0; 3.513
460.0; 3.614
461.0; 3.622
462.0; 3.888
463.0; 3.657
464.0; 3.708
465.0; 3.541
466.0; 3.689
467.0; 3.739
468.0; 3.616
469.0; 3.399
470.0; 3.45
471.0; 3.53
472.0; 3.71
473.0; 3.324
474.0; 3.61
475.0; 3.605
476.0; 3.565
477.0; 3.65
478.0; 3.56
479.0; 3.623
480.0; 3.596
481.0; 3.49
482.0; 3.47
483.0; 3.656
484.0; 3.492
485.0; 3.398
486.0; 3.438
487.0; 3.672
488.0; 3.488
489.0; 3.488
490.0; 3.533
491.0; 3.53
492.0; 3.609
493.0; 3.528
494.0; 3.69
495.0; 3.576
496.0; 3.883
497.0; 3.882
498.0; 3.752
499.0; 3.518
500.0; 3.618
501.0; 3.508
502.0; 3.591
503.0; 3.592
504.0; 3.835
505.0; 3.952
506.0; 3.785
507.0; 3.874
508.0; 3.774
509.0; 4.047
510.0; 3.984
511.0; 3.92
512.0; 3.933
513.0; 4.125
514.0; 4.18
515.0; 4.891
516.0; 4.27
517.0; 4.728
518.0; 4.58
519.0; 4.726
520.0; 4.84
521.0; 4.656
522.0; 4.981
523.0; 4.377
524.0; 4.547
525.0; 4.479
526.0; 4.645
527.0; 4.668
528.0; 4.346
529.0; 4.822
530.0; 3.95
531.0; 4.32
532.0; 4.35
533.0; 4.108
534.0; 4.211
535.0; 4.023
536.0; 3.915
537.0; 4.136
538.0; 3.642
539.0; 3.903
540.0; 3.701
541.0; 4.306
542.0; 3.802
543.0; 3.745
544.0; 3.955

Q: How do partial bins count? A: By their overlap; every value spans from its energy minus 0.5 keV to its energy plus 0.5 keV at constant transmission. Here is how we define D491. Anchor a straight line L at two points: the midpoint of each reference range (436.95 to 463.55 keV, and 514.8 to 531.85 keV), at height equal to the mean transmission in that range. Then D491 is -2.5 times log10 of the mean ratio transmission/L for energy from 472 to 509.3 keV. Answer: 0.16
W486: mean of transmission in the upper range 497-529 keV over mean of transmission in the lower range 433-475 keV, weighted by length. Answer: 1.1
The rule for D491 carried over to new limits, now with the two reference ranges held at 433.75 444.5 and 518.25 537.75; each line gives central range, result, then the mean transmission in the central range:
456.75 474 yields 0.10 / 3.62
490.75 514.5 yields 0.12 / 3.78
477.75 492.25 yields 0.16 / 3.53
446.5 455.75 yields 0.05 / 3.68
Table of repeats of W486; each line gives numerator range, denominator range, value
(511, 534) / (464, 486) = 1.25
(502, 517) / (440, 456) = 1.07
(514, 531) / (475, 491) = 1.29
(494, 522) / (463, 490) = 1.14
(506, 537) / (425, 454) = 1.17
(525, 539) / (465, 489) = 1.19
